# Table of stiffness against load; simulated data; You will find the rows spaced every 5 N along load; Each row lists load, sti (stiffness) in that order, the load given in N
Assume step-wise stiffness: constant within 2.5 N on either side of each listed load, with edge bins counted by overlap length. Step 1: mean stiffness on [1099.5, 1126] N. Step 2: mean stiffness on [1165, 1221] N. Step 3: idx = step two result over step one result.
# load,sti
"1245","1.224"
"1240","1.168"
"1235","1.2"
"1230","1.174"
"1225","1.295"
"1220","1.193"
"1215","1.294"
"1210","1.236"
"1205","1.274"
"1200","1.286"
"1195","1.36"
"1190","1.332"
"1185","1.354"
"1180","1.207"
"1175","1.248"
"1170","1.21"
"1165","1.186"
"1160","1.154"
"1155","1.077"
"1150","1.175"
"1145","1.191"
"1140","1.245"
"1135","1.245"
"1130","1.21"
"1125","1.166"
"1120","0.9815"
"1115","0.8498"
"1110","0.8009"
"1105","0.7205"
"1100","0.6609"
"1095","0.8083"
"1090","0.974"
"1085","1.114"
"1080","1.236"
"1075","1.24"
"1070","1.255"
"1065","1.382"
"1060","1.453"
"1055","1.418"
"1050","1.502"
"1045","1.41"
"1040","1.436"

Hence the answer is 1.47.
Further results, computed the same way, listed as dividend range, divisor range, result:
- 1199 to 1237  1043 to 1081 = 0.91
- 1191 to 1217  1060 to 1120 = 1.27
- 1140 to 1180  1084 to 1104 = 1.38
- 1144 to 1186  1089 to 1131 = 1.34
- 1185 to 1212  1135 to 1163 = 1.11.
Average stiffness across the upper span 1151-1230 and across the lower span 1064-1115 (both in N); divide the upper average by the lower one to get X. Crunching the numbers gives 1.24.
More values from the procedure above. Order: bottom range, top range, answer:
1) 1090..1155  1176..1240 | 1.26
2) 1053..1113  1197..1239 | 1.15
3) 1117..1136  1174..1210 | 1.14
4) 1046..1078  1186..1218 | 0.94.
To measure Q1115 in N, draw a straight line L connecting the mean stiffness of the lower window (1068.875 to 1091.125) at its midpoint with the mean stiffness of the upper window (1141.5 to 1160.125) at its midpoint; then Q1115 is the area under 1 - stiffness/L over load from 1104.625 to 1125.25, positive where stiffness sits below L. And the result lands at 4.75 N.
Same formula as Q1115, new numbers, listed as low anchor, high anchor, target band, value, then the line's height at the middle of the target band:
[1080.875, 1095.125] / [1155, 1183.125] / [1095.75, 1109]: 4.20 N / 1.05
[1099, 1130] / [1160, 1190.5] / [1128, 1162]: -3.74 N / 1.07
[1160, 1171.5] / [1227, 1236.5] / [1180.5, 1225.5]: -3.71 N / 1.19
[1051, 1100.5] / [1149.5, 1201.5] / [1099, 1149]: 7.79 N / 1.21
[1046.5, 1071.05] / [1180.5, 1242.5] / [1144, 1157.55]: 1.83 N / 1.32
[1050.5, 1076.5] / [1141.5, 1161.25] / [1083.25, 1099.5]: 4.74 N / 1.3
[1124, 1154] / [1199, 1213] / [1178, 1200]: -1.13 N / 1.25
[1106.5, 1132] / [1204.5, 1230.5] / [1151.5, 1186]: -2.44 N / 1.12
